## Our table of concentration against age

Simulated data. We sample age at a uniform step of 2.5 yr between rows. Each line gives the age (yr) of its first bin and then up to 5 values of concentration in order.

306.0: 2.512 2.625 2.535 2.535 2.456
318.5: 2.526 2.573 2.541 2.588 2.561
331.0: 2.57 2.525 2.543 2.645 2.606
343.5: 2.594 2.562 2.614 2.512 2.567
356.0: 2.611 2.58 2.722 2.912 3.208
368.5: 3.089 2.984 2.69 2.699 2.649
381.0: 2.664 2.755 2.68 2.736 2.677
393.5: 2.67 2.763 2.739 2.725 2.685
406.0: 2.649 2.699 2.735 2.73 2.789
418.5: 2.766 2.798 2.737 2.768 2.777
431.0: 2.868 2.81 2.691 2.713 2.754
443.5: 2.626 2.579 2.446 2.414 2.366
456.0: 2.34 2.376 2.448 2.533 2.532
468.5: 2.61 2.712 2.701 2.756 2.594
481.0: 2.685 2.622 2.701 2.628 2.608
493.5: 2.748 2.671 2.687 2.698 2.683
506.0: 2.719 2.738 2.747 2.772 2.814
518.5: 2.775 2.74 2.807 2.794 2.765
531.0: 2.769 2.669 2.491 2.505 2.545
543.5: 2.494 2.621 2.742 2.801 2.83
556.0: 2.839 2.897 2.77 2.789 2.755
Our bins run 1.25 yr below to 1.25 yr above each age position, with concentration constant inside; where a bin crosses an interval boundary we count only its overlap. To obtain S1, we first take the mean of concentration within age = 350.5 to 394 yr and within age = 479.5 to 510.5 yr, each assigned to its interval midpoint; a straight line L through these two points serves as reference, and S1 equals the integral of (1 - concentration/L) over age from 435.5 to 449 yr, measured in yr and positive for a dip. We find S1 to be 0.3 yr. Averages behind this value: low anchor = 2.75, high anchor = 2.68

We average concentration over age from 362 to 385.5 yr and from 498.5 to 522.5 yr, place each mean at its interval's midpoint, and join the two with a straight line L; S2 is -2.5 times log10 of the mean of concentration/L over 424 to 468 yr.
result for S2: 0.079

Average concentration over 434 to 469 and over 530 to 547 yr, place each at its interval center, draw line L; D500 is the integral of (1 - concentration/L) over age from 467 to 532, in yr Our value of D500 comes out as -3.8 yr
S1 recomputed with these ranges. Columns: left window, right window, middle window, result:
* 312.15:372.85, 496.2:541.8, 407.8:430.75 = -0.7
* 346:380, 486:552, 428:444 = -0.2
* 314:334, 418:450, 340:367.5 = -1.0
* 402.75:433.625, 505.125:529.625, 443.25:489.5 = 3.4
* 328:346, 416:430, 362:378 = -1.6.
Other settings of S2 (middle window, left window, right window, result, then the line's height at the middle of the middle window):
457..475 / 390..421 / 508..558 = 0.07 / 2.72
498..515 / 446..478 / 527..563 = -0.04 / 2.62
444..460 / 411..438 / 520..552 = 0.13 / 2.75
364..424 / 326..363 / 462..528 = -0.06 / 2.63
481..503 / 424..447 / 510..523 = 0.04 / 2.76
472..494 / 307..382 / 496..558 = 0.01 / 2.7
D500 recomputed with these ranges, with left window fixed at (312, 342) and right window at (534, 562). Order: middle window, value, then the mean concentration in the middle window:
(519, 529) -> -0.4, 2.78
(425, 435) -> -0.7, 2.8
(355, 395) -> -2.9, 2.77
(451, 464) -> 1.1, 2.41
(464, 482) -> -0.1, 2.65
